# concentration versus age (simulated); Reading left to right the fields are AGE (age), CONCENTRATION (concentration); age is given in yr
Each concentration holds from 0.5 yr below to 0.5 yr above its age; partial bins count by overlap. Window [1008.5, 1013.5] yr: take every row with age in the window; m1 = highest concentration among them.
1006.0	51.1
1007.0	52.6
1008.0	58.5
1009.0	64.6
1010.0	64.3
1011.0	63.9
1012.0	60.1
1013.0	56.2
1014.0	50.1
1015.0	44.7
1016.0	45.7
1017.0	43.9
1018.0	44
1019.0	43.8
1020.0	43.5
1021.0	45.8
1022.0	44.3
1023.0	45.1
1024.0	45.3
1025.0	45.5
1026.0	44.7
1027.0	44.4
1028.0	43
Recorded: 64.6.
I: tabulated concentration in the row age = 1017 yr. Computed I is 43.9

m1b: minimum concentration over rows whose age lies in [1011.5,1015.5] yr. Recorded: 44.7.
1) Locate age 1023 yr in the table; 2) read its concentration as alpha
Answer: 45.1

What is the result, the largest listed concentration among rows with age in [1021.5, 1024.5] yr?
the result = 45.3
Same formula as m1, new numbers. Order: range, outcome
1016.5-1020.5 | 44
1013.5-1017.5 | 50.1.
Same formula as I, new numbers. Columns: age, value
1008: 58.5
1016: 45.7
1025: 45.5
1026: 44.7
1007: 52.6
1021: 45.8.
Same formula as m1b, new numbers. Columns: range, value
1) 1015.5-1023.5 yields 43.5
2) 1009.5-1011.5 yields 63.9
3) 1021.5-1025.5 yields 44.3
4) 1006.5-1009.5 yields 52.6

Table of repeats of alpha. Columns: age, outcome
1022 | 44.3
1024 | 45.3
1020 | 43.5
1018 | 44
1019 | 43.8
